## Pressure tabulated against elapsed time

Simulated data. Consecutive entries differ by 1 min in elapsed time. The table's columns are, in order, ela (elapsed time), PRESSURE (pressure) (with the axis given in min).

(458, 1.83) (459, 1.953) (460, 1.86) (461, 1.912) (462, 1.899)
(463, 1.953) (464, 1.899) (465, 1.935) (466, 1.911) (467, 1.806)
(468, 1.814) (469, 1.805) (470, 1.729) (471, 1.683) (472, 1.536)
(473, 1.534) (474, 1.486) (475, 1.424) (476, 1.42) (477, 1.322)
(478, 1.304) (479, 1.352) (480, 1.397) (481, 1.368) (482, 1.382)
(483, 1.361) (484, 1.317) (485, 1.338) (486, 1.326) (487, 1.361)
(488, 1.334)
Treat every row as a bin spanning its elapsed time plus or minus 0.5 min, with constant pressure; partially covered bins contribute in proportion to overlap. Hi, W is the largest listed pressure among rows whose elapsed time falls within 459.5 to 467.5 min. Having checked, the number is 1.953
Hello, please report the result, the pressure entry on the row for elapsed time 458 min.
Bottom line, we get 1.83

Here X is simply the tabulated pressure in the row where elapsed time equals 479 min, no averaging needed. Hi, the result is 1.352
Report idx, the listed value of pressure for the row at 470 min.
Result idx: 1.729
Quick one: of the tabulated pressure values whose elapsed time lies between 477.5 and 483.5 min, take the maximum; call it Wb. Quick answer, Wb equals 1.397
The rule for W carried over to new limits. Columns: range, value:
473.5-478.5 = 1.486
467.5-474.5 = 1.814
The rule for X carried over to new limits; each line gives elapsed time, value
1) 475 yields 1.424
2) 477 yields 1.322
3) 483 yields 1.361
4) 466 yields 1.911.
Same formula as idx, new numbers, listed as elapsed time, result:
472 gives 1.536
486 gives 1.326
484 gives 1.317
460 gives 1.86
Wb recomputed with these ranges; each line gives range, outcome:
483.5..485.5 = 1.338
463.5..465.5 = 1.935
